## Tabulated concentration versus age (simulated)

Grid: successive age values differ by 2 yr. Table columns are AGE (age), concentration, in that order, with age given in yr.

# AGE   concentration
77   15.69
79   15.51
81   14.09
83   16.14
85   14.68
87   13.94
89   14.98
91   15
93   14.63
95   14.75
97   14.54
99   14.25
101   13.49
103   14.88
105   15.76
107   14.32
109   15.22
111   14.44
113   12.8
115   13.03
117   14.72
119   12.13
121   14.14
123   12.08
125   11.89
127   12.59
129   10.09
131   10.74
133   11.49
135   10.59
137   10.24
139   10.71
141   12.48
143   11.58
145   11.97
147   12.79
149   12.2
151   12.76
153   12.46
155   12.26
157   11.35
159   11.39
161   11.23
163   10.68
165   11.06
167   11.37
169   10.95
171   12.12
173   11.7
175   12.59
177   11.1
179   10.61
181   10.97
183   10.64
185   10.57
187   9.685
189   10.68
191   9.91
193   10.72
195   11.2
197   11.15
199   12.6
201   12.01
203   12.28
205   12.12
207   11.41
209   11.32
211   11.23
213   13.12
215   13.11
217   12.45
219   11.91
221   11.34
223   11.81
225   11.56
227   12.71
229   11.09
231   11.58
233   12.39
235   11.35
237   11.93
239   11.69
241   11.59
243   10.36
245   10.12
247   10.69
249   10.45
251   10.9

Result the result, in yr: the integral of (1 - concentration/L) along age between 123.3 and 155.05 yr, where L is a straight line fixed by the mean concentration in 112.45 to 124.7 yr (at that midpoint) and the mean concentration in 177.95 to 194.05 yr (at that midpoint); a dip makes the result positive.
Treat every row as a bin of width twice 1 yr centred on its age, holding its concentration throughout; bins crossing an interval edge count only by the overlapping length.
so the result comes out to 1.6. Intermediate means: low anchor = 13.1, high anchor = 10.5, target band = 11.7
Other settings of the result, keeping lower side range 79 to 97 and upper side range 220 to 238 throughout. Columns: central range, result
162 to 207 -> 5.3 yr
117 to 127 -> 0.9 yr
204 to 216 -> 0.1 yr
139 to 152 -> 1.3 yr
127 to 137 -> 2.2 yr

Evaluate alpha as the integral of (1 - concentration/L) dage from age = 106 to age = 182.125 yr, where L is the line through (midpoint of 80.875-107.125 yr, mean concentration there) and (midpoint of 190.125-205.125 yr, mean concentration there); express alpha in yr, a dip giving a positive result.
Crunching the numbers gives 6.5 yr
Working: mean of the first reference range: 14.7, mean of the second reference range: 11.5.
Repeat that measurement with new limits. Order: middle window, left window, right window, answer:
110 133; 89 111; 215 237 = 2.69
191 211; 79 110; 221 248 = 1.13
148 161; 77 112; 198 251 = 1.31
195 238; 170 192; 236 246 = -3.28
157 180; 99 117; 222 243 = 2.96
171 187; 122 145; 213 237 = 0.72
